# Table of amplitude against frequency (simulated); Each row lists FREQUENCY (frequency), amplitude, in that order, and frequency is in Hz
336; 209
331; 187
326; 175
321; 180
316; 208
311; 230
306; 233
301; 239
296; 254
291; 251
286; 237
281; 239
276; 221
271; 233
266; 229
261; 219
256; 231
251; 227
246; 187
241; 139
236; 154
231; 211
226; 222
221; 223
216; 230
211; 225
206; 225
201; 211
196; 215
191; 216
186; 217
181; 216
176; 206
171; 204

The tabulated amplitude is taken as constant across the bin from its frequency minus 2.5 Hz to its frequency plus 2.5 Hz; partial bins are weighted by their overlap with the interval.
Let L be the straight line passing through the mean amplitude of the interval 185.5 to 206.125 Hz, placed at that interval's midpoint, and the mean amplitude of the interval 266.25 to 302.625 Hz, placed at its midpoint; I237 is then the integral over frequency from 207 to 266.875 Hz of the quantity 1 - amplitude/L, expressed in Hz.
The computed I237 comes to 4.8 Hz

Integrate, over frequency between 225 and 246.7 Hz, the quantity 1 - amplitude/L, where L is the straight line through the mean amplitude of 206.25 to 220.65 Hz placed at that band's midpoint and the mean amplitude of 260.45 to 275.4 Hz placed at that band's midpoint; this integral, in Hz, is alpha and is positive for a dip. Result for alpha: 4.5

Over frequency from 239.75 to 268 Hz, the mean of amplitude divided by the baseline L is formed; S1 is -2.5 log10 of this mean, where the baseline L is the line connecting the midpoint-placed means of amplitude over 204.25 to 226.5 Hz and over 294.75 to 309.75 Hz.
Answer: 0.119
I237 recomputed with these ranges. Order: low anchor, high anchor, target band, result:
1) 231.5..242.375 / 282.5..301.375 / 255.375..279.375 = -2.4 Hz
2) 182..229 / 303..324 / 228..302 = -0.7 Hz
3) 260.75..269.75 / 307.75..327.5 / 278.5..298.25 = -2.8 Hz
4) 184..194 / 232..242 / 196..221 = -3.9 Hz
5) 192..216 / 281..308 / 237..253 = 3.5 Hz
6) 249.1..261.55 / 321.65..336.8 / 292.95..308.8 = -3.1 Hz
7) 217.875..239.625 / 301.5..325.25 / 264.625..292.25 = -3.6 Hz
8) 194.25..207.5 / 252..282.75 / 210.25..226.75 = -0.4 Hz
